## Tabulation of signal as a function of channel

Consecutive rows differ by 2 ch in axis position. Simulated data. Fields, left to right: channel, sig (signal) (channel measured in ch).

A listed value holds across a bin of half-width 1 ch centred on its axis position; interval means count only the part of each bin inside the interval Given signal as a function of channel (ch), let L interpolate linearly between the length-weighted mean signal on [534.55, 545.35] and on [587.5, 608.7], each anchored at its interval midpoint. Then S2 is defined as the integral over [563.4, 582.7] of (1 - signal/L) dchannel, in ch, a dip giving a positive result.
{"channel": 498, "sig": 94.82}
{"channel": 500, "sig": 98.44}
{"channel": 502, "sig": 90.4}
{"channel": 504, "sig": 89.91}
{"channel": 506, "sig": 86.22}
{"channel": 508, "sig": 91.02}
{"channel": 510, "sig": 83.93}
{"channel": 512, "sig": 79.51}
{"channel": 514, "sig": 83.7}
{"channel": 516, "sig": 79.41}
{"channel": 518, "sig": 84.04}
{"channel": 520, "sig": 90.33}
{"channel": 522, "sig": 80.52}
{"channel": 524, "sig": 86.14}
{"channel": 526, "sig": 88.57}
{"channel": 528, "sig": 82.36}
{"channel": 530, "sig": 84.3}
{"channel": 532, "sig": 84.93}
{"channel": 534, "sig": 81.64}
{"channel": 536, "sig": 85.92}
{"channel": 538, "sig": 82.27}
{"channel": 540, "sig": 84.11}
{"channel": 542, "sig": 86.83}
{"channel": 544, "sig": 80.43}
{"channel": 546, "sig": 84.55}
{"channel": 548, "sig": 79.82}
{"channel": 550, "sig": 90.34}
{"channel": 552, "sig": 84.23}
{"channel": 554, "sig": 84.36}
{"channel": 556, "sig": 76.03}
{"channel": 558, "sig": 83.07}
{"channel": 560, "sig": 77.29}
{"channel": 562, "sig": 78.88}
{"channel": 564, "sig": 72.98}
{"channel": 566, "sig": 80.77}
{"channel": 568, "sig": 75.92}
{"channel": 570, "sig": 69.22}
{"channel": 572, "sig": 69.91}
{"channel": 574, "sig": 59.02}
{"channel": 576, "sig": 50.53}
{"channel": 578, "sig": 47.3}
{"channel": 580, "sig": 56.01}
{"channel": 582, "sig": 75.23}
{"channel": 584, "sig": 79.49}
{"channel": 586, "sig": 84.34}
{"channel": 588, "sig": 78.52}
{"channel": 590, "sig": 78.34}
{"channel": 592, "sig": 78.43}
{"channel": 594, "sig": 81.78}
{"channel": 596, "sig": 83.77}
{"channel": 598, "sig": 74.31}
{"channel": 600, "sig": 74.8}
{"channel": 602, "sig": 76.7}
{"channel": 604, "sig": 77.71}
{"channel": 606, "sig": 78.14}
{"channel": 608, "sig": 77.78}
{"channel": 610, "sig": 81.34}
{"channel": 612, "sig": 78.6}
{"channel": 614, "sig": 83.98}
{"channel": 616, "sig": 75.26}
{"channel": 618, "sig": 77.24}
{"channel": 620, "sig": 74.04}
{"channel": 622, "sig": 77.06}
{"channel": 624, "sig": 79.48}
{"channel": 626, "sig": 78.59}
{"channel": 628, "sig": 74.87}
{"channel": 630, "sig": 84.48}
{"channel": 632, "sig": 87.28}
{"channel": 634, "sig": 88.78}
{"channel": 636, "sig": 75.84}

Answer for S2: 3.66 ch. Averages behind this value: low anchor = 83.8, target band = 65.4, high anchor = 78.2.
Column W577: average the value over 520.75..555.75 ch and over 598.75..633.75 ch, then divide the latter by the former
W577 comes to 0.94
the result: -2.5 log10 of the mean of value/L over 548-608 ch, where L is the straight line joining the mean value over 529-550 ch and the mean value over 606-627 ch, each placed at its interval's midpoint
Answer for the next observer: 0.08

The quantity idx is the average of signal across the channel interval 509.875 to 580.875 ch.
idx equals 78.6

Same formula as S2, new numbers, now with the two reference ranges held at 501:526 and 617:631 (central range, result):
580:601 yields 0.64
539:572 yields 0.98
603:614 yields -0.02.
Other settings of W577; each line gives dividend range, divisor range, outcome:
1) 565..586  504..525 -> 0.79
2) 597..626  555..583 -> 1.12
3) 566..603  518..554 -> 0.85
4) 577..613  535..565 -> 0.92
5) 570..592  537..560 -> 0.82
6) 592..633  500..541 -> 0.92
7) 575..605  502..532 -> 0.86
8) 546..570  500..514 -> 0.92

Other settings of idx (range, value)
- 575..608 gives 73.6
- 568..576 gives 65.3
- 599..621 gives 77.8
